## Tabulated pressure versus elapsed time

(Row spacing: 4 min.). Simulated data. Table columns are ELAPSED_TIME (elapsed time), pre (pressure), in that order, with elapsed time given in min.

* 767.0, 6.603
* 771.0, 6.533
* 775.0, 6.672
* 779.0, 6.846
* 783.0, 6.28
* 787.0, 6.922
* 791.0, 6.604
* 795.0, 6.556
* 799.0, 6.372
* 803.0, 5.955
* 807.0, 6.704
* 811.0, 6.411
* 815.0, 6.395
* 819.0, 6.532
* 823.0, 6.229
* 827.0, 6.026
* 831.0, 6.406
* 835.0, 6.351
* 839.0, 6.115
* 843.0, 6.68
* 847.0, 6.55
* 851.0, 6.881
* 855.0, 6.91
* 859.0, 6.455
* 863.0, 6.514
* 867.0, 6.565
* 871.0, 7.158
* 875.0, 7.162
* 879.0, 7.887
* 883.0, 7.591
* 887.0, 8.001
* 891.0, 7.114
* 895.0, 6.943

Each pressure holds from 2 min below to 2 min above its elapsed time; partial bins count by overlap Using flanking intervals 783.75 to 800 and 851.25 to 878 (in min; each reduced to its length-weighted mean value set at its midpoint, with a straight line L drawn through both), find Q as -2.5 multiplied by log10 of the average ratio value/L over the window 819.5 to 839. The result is 0.078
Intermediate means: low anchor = 6.6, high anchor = 6.84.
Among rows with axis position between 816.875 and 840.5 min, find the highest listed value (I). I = 6.532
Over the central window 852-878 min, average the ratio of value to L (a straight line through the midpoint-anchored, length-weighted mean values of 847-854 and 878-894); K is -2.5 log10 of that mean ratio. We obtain 0.04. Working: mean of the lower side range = 6.79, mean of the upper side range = 7.59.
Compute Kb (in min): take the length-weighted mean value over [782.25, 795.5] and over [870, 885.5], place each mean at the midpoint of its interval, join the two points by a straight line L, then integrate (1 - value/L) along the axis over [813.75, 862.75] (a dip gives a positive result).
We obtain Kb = 4.4 min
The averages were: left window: 6.62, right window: 7.49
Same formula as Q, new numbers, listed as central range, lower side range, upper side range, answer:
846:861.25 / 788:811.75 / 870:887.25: 0.076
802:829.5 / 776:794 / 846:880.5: 0.069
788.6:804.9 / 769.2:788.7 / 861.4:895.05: 0.060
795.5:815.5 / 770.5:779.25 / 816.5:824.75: 0.017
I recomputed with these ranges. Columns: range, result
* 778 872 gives 7.158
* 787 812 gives 6.922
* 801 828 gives 6.704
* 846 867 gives 6.91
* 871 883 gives 7.887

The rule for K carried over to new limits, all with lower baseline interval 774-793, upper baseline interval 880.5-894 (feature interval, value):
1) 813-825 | 0.09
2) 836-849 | 0.11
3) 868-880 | 0.02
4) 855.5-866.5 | 0.12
